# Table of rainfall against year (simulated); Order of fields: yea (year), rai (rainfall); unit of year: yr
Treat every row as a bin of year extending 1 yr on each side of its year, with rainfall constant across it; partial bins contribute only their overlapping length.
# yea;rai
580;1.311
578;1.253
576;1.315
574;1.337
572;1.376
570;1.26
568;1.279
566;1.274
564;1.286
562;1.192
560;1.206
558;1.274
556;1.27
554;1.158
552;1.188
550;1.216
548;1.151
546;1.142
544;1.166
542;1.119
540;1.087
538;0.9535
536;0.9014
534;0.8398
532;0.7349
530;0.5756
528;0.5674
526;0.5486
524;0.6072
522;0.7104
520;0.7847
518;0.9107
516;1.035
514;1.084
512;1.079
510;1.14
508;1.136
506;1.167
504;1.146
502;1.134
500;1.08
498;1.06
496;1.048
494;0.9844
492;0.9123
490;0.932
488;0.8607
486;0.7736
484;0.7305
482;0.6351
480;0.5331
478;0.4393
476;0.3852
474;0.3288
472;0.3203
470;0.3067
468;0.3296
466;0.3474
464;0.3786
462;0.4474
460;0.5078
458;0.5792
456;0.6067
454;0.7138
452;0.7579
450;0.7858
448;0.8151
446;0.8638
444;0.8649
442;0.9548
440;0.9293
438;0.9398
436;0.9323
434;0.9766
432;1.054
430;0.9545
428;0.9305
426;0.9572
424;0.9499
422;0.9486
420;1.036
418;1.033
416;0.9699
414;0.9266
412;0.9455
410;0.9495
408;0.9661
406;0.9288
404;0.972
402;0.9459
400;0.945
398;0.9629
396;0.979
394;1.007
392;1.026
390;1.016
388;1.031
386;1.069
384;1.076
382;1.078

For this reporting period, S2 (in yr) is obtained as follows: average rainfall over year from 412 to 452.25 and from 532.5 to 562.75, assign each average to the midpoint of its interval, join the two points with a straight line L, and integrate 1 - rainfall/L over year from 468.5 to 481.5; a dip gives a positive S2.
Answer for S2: 7.90 yr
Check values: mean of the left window 0.933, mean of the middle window 0.393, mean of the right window 1.12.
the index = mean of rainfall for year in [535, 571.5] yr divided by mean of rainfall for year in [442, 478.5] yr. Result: 2.12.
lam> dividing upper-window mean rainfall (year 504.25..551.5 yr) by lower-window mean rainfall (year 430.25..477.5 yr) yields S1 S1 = 1.44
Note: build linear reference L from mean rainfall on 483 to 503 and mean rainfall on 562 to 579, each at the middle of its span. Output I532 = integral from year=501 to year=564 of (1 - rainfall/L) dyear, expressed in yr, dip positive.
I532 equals 6.3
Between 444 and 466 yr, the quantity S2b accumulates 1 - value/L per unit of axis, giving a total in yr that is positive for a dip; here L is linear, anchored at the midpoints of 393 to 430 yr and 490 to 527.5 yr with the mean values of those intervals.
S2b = 7.4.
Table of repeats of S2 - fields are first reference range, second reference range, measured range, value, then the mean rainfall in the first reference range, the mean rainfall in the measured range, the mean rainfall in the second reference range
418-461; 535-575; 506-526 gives 2.7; 0.864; 0.934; 1.19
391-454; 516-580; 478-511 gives 2.3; 0.939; 0.939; 1.06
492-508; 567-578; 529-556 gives 4.2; 1.08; 1.03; 1.31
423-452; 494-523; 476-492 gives 4.8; 0.916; 0.694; 1.03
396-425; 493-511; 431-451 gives 1.9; 0.963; 0.912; 1.1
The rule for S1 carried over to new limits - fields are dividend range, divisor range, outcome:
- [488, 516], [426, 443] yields 1.11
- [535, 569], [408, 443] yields 1.21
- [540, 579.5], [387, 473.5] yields 1.49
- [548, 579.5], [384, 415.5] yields 1.28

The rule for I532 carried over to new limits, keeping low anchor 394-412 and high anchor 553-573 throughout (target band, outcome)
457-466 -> 5.1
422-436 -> 0.6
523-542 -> 6.7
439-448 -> 1.2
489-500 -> 1.3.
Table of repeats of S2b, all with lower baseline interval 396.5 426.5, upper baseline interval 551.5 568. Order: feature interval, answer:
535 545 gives 1.3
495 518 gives 0.9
